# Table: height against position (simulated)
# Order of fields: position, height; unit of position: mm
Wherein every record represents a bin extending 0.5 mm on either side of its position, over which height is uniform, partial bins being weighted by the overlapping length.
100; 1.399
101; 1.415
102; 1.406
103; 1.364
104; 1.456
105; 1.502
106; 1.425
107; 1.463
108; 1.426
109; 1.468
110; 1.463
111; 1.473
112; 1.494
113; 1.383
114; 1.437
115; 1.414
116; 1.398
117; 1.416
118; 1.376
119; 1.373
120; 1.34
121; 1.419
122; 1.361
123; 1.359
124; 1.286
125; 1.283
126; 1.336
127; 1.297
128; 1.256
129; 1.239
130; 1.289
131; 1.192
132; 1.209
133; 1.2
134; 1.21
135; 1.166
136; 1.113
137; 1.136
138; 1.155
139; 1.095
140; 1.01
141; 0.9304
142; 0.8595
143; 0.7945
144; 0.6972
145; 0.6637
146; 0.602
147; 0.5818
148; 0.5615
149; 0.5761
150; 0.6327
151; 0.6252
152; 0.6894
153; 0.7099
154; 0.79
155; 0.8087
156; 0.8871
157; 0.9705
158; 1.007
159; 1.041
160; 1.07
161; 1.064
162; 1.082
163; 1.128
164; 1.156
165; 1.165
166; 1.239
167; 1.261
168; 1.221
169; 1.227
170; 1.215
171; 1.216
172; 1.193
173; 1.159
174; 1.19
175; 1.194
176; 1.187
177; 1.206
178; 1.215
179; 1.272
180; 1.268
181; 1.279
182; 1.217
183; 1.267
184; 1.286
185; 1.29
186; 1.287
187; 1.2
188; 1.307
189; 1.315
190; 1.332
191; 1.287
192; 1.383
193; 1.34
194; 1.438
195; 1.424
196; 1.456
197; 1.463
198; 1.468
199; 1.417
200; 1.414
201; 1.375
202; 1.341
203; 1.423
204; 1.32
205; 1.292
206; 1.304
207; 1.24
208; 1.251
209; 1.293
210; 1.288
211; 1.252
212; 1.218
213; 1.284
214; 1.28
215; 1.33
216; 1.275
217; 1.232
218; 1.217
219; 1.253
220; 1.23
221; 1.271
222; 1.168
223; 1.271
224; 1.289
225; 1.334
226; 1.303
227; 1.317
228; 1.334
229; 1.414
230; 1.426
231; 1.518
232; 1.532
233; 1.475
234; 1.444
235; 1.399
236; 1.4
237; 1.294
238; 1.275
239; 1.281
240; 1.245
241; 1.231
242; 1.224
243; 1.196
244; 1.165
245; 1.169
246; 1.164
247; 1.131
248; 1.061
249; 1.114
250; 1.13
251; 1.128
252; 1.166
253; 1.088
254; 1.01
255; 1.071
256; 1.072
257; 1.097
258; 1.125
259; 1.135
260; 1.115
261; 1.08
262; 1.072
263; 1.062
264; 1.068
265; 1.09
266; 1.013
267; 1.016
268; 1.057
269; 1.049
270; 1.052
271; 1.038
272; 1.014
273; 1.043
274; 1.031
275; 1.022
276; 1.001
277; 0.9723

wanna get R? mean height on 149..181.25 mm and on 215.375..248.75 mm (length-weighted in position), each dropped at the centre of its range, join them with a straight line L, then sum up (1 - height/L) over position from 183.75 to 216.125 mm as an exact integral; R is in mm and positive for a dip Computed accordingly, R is -4.1 mm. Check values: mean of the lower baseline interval 1.06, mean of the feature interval 1.33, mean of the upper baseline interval 1.29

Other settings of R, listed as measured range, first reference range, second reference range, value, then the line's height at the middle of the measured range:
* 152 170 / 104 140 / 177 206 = 3.9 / 1.33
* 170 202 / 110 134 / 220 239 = 1.1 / 1.35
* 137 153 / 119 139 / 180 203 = 6.3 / 1.28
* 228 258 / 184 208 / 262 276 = -2.2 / 1.15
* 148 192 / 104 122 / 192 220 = 8.3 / 1.37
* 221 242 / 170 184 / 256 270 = -4.0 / 1.13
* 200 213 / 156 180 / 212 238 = -0.3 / 1.27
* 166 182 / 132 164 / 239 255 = -4.1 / 0.971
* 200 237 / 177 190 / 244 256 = -4.3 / 1.19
